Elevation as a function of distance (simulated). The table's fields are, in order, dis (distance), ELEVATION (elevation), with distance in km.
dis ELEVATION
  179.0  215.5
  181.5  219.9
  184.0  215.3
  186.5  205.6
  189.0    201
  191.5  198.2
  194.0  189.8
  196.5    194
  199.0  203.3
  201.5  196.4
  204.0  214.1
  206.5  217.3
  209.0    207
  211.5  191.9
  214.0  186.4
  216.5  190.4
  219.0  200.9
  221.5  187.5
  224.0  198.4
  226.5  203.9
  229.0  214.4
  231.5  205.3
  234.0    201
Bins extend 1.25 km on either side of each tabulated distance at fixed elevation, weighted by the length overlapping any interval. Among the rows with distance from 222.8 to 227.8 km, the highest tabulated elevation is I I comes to 203.9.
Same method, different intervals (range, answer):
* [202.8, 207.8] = 217.3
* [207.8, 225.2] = 207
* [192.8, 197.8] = 194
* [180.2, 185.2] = 219.9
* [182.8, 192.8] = 215.3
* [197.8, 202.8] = 203.3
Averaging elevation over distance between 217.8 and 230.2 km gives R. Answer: 201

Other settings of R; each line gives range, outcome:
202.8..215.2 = 203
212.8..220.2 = 193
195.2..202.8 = 198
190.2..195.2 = 194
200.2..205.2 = 205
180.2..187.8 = 214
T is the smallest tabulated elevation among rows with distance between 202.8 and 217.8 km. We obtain 186.4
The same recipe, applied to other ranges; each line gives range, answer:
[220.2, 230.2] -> 187.5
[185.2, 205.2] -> 189.8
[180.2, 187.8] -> 205.6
